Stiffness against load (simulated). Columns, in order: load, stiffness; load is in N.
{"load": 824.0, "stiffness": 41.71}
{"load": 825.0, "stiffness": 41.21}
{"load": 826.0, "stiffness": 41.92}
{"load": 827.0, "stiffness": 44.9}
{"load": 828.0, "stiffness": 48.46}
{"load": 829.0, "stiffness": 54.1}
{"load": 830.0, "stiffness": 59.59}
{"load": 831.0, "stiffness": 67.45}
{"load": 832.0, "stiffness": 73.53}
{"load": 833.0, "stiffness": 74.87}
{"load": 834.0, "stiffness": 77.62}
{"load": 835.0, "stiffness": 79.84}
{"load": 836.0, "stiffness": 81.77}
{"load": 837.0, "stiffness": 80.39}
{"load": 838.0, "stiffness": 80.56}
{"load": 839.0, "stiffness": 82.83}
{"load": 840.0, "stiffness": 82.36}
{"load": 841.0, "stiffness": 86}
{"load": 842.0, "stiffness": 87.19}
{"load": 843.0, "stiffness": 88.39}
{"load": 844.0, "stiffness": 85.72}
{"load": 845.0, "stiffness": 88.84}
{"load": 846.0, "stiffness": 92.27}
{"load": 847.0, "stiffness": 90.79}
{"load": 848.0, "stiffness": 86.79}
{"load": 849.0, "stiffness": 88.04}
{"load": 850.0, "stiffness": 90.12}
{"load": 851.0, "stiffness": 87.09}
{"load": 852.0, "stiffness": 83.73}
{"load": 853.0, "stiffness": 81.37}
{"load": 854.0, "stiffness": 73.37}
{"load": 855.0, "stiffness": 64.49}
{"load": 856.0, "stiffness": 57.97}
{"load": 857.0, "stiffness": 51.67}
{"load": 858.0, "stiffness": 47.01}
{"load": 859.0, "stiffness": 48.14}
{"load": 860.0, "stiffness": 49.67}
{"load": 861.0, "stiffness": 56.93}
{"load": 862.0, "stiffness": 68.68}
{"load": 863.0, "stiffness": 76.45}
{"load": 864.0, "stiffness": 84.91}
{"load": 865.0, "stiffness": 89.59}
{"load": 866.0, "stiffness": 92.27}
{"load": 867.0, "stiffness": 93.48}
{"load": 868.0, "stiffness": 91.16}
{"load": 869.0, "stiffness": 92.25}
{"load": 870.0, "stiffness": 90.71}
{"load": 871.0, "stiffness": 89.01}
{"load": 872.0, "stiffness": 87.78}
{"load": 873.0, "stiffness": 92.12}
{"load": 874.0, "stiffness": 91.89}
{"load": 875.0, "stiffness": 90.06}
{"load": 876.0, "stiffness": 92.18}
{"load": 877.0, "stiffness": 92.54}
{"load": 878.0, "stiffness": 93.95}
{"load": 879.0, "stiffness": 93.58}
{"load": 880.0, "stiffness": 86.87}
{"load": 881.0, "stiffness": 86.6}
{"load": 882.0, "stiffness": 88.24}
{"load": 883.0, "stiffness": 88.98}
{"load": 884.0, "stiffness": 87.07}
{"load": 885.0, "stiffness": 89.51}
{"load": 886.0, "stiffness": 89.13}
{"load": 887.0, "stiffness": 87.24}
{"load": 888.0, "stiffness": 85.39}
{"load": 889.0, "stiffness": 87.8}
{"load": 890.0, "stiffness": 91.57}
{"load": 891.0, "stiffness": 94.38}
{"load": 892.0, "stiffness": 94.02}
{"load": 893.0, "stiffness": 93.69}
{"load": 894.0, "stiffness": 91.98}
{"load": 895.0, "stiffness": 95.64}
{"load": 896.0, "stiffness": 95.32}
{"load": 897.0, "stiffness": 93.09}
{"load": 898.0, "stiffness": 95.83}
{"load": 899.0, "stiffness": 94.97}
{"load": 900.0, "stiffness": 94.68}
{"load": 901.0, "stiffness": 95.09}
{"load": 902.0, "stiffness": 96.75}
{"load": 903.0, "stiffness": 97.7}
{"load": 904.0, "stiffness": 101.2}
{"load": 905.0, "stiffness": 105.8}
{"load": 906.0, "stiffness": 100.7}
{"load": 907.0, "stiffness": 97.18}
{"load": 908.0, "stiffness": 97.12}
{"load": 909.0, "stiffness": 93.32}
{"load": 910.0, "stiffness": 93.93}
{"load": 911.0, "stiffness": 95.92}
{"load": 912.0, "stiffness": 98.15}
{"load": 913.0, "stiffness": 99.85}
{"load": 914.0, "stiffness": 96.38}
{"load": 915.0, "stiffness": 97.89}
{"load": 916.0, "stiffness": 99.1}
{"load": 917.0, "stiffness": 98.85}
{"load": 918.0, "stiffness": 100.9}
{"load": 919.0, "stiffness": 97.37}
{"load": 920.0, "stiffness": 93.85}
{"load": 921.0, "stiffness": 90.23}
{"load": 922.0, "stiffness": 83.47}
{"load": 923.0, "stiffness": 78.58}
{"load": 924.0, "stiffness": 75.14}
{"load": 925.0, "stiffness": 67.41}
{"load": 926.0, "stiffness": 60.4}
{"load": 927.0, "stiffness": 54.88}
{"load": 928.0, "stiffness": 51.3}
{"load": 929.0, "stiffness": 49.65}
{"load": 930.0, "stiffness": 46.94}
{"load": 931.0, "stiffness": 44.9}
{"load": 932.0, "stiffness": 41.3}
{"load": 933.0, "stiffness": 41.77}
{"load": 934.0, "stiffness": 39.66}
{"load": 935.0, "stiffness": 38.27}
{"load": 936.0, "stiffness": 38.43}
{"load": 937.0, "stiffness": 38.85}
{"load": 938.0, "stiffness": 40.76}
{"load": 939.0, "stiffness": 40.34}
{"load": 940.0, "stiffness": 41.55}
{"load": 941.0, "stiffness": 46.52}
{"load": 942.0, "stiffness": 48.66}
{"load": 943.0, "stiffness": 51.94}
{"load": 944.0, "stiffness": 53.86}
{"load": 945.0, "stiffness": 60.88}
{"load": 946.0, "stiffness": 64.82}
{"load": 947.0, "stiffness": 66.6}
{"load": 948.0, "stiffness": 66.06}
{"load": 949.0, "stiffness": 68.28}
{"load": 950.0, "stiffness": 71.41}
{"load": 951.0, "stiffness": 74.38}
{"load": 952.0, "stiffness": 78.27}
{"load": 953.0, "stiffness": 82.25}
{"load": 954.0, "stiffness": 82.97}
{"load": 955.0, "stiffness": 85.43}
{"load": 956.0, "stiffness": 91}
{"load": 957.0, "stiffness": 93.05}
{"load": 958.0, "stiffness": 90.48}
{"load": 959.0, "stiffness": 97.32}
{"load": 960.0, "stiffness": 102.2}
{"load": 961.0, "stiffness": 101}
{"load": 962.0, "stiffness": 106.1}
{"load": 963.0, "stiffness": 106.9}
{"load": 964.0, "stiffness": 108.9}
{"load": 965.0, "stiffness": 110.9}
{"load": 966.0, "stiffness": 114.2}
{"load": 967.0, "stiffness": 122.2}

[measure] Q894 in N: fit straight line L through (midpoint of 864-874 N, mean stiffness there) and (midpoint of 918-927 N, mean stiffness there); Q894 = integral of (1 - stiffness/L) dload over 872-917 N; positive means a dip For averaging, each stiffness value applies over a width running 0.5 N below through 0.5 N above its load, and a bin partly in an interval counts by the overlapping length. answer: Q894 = -4.2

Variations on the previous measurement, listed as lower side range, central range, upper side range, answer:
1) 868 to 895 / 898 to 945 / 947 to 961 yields 6.84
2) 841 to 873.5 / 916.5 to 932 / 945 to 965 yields 2.24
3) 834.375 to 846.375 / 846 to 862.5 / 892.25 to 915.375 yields 3.02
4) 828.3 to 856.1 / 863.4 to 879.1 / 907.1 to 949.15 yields -3.15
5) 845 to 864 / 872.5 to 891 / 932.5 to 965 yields -4.61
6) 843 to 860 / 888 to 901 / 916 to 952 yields -4.76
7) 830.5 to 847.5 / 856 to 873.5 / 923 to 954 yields -0.20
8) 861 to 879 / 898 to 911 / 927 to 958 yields -4.10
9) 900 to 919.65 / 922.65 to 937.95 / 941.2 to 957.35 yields 6.12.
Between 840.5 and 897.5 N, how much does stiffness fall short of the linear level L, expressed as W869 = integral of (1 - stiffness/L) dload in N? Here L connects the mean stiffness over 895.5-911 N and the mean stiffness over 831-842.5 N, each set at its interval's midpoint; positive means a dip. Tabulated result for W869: 2.4 N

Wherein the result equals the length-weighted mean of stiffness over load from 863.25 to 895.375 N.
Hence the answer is 90.4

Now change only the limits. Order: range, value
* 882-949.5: 77.7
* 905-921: 97.4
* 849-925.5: 87.6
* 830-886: 81.6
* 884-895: 90.6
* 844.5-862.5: 72.6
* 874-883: 90.5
